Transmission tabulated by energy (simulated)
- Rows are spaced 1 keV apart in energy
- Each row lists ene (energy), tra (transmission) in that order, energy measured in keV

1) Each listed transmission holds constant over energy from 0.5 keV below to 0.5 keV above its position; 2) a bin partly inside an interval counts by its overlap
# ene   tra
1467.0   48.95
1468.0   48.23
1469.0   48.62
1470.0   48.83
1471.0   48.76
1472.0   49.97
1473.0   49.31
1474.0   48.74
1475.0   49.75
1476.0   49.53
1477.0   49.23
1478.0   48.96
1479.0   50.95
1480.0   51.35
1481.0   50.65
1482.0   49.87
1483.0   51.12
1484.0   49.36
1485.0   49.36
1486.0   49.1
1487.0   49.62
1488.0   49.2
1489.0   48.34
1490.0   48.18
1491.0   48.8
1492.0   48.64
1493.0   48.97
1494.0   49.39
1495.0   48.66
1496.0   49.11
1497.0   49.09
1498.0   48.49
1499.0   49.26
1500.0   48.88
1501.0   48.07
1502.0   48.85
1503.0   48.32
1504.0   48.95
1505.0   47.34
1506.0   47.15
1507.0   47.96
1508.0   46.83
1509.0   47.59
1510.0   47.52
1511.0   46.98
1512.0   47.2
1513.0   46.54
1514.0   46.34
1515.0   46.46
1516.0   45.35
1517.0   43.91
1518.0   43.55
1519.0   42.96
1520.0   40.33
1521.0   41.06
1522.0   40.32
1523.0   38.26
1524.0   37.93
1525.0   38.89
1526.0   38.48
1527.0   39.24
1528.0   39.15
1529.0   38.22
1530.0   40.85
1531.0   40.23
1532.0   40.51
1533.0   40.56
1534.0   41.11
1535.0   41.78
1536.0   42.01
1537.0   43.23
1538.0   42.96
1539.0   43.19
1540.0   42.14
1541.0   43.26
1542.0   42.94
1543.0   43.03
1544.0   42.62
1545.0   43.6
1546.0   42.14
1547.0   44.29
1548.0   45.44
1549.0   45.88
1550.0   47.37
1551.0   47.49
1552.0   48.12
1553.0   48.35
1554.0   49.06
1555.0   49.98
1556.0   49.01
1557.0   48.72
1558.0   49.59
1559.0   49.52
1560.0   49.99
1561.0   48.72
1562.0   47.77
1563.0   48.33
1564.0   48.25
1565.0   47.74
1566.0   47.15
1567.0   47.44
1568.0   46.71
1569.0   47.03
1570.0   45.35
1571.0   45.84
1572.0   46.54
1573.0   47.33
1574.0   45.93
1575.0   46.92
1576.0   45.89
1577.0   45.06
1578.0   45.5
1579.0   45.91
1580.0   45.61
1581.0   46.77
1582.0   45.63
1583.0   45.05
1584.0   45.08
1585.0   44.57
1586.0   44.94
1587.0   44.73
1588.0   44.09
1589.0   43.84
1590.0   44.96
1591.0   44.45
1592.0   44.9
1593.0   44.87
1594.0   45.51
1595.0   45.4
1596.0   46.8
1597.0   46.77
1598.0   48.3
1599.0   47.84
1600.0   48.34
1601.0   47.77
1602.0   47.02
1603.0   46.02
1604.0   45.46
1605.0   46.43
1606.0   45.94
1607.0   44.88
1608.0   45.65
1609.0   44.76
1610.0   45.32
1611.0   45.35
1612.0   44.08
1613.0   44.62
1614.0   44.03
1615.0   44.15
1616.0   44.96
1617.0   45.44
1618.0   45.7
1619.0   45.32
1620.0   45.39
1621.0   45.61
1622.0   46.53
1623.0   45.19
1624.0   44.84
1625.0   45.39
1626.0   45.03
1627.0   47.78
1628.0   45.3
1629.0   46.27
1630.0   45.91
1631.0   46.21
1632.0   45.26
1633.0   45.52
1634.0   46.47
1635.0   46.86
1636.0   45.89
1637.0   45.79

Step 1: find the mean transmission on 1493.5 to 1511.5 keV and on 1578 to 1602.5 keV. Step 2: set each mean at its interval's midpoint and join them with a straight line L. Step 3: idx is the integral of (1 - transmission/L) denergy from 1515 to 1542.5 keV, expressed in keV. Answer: 3.60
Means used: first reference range 48.2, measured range 41.3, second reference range 45.8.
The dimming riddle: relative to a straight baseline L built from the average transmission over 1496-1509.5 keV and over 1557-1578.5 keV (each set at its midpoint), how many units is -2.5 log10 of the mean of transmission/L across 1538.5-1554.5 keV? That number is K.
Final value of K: 0.06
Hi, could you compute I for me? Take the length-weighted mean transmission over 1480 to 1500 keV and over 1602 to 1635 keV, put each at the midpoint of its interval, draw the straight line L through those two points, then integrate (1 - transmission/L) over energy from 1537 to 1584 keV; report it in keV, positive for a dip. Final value 0.9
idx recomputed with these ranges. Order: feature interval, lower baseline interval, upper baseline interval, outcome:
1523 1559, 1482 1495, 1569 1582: 2.9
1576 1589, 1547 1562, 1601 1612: 0.5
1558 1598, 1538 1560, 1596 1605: 0.3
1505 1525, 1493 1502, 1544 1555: 1.5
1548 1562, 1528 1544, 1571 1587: -1.6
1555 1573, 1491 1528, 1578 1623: -0.9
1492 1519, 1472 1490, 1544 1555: 0.5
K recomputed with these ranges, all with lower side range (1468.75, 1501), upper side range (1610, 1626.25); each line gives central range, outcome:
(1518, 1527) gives 0.20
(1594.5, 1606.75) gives -0.03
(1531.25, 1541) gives 0.14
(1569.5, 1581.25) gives 0.01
